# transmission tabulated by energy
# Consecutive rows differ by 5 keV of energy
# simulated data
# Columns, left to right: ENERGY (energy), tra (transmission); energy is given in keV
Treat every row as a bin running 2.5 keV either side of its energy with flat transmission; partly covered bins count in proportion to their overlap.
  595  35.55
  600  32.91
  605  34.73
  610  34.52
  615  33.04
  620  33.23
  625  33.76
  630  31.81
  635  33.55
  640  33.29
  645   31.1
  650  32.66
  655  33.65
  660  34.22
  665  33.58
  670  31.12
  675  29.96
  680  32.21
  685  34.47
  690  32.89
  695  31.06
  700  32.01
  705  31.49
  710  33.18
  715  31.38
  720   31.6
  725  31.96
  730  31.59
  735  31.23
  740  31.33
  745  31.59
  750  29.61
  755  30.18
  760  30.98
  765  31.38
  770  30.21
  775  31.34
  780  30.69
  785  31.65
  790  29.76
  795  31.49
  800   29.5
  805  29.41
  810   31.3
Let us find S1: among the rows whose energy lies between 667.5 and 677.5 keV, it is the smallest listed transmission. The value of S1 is 29.96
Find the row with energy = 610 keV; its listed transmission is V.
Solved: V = 34.52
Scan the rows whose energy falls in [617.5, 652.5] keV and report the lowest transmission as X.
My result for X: 31.1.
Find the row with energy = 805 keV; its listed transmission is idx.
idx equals 29.41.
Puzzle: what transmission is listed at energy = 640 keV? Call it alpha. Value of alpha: 33.29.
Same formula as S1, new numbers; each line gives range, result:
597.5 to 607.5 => 32.91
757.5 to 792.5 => 29.76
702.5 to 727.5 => 31.38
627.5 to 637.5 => 31.81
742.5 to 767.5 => 29.61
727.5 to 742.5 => 31.23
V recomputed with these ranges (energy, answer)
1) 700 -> 32.01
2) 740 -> 31.33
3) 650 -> 32.66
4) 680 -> 32.21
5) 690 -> 32.89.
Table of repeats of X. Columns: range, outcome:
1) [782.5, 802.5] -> 29.5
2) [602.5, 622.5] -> 33.04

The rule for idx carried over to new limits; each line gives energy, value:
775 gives 31.34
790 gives 29.76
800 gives 29.5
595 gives 35.55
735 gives 31.23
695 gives 31.06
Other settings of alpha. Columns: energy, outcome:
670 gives 31.12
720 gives 31.6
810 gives 31.3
